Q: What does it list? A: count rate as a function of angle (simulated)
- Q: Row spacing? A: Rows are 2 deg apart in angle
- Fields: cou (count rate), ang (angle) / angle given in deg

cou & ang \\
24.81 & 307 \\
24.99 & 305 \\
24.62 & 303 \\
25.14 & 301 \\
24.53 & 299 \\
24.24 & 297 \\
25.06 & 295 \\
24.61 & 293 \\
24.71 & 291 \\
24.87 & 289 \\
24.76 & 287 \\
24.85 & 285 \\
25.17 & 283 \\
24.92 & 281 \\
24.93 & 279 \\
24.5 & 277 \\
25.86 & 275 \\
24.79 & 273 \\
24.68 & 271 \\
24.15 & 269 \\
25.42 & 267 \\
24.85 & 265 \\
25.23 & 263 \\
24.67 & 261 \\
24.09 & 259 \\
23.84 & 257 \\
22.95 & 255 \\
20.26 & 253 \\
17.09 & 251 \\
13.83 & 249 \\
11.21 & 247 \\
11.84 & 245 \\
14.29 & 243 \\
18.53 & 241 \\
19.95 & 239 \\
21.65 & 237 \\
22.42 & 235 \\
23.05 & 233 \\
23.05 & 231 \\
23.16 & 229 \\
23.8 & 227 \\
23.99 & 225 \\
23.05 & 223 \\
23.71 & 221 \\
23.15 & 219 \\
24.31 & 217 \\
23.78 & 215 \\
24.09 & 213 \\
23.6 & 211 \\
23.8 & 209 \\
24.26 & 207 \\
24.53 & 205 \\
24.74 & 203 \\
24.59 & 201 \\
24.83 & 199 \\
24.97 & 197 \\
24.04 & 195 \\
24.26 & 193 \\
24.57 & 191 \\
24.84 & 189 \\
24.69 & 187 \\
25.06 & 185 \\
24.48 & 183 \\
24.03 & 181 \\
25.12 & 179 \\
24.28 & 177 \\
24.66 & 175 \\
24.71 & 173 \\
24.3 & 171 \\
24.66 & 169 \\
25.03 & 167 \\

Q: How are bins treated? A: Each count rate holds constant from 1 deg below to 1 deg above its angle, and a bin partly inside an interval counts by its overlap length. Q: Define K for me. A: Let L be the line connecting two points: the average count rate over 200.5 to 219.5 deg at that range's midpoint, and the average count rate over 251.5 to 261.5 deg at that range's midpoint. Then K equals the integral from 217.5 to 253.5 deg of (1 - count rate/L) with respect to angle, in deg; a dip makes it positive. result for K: 5.3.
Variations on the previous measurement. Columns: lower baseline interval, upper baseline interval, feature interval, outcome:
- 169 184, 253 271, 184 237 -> 0.91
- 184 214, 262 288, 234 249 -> 4.74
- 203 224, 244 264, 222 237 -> -0.66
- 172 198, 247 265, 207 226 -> -0.58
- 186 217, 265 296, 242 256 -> 4.97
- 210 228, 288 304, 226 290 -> 5.55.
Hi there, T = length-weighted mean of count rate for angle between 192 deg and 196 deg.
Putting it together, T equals 24.1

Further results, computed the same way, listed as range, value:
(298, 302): 24.8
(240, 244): 16.4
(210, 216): 23.8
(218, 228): 23.5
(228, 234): 23.1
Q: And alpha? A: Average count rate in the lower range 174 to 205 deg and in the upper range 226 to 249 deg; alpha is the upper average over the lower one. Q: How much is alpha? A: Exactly 0.78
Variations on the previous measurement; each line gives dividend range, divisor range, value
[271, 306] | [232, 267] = 1.23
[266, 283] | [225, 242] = 1.13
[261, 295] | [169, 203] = 1.01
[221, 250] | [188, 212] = 0.81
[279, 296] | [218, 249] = 1.23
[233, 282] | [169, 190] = 0.87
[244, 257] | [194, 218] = 0.69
